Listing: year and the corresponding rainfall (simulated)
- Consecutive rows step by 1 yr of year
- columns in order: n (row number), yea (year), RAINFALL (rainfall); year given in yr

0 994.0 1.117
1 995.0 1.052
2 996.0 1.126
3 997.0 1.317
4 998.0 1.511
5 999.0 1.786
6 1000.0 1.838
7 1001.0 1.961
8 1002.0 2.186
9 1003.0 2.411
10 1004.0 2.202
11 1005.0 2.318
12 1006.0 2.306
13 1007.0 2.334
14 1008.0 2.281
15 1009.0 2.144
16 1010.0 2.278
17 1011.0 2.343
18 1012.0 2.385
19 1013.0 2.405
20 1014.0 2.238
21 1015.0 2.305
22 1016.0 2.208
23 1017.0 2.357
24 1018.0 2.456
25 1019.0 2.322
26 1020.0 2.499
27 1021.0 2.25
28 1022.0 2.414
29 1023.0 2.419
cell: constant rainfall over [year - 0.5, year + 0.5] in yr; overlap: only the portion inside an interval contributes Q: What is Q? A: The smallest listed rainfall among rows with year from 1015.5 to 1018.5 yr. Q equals 2.208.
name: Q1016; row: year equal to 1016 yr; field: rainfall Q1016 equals 2.208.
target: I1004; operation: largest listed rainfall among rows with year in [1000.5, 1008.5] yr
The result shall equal 2.411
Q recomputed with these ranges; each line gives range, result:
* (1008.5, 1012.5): 2.144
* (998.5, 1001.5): 1.786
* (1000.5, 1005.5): 1.961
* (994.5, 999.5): 1.052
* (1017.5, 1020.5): 2.322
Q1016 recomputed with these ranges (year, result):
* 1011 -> 2.343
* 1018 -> 2.456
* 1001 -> 1.961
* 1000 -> 1.838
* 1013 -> 2.405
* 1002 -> 2.186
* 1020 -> 2.499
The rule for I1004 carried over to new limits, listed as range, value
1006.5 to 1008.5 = 2.334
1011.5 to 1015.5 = 2.405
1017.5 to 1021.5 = 2.499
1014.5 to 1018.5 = 2.456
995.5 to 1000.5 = 1.838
